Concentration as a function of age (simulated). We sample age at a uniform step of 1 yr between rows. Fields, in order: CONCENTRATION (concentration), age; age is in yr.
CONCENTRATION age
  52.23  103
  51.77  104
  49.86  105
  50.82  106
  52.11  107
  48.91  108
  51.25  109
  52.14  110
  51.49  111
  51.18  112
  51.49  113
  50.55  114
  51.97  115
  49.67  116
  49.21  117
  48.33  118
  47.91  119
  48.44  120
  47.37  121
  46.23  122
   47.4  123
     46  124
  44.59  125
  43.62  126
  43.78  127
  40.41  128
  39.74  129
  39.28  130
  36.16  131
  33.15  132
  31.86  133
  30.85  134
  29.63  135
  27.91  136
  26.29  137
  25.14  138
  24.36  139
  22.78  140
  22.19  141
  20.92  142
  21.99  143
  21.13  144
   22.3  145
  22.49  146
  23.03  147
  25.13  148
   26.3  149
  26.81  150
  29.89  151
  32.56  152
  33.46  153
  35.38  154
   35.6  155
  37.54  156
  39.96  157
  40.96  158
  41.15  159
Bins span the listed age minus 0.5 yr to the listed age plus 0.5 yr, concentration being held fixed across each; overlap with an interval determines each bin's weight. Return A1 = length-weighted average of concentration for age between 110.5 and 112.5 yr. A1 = 51.3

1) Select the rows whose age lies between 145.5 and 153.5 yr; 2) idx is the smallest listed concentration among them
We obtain 22.49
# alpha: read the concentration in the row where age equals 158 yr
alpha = 40.96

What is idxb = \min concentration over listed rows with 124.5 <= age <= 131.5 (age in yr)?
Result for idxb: 36.16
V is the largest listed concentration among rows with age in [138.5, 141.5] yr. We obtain 24.36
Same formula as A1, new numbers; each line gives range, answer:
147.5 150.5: 26.1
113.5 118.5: 49.9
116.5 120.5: 48.5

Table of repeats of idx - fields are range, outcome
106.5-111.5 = 48.91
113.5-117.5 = 49.21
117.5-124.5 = 46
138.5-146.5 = 20.92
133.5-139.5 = 24.36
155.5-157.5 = 37.54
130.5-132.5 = 33.15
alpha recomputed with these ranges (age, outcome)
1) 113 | 51.49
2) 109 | 51.25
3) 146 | 22.49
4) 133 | 31.86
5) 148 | 25.13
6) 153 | 33.46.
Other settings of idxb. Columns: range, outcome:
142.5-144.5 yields 21.13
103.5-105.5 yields 49.86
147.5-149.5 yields 25.13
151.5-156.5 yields 32.56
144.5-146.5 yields 22.3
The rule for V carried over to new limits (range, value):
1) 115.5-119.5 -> 49.67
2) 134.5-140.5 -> 29.63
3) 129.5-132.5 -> 39.28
